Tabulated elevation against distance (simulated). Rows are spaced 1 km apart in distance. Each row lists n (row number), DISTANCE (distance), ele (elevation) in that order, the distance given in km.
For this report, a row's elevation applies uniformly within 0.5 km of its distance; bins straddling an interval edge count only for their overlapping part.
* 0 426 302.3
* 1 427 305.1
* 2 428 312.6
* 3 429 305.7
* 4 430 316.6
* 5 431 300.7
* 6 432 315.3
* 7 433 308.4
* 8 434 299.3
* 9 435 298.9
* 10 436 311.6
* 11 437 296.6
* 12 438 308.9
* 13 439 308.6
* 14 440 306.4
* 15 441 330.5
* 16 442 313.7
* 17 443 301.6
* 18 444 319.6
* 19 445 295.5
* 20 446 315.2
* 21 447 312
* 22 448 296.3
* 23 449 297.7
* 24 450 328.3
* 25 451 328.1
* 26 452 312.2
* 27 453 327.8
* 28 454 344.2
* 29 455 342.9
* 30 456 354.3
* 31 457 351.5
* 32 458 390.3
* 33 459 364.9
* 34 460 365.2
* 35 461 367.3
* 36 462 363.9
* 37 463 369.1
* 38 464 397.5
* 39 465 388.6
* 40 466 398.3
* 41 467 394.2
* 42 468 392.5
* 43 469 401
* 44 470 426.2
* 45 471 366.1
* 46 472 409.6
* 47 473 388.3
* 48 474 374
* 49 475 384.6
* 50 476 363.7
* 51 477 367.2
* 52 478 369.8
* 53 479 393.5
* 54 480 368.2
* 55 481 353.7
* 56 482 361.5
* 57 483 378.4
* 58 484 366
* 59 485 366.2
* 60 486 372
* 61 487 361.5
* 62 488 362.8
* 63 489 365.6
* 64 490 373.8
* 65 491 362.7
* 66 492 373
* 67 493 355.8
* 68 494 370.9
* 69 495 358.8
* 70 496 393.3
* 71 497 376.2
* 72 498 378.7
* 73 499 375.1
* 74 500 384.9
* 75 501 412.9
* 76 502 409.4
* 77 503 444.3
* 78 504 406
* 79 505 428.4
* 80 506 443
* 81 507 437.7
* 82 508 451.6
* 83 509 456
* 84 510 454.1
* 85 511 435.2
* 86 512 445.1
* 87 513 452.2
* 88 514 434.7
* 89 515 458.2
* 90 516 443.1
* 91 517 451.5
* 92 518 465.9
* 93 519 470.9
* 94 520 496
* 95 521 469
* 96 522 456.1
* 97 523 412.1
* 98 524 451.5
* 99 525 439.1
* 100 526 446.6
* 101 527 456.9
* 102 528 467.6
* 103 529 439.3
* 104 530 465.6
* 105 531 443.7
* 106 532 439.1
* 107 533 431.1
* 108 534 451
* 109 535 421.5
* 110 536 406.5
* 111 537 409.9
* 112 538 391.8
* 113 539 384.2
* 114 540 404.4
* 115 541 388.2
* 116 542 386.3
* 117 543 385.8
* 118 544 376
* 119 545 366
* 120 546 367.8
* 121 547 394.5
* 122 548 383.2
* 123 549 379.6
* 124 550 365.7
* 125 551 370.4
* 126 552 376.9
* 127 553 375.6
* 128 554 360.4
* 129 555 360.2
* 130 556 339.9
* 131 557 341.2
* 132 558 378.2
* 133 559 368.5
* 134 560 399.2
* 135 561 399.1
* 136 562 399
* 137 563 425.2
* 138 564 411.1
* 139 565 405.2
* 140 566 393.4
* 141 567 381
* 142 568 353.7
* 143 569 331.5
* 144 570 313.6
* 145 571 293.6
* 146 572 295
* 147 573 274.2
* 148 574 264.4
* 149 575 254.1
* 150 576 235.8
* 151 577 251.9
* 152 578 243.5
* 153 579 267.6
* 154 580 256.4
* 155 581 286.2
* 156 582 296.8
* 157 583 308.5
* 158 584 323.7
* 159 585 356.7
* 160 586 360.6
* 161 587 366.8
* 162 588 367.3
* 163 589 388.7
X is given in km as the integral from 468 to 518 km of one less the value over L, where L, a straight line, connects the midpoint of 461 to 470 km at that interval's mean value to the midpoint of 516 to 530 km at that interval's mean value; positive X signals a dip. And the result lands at 2.76 km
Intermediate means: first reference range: 389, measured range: 398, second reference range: 455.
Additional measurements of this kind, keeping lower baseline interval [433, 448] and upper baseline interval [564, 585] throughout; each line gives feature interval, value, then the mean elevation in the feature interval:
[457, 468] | -2.6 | 379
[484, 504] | -4.7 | 379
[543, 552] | -2.1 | 376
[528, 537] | -3.9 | 437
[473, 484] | -2.3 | 372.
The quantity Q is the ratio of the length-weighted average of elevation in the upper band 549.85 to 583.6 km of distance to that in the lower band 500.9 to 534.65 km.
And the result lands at 0.75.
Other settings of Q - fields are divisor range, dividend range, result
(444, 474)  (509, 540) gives 1.24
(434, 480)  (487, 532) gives 1.21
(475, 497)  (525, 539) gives 1.18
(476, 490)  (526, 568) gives 1.08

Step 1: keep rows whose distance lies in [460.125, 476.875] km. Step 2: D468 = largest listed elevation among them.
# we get 426.2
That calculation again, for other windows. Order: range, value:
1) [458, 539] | 496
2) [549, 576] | 425.2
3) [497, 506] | 444.3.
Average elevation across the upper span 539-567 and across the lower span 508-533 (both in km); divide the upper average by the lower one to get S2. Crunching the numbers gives 0.8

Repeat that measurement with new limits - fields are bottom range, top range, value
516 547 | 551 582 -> 0.78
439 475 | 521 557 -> 1.15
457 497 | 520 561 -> 1.08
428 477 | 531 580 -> 1.06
